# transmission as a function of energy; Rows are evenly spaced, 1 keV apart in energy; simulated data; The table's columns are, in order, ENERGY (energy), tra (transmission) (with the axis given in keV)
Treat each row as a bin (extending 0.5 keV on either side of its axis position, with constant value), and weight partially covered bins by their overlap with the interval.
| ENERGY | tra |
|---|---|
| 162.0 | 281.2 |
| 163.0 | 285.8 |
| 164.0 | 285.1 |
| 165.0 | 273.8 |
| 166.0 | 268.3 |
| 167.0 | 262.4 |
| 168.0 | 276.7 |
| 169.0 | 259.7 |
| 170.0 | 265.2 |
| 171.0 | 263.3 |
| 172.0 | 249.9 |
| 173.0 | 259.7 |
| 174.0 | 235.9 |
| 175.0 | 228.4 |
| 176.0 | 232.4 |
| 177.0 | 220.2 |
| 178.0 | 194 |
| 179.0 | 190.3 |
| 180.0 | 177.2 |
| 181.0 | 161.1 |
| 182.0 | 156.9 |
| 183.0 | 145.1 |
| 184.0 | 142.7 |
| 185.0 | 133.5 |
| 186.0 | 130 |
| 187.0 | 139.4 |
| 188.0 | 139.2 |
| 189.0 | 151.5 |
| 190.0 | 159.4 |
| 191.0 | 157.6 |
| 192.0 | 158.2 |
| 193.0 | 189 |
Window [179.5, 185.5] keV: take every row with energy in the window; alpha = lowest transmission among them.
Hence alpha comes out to 133.5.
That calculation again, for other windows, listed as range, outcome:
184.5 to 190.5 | 130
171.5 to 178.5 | 194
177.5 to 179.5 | 190.3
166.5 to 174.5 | 235.9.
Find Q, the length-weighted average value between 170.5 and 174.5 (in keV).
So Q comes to 252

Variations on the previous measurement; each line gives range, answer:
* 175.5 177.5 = 226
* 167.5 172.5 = 263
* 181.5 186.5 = 142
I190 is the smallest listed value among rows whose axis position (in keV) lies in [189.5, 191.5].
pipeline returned 157.6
